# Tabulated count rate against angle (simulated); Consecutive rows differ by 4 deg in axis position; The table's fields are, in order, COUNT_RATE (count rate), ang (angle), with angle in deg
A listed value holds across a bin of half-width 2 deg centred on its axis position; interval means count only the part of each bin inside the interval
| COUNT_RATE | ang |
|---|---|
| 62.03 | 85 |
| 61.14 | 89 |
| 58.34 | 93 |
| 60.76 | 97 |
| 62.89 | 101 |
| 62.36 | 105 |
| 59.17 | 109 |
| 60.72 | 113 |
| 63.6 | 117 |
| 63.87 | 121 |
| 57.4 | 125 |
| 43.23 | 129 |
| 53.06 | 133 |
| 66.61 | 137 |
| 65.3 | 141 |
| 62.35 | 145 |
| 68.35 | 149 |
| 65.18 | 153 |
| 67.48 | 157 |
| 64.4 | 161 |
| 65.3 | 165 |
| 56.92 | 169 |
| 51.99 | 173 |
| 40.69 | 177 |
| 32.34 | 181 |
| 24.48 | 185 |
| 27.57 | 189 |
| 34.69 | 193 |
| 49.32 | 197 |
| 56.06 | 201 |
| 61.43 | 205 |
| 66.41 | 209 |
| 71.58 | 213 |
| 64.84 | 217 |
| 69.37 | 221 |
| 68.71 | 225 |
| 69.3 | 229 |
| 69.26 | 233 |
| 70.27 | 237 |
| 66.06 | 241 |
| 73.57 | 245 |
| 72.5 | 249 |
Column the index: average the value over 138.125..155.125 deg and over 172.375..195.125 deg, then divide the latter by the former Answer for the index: 0.53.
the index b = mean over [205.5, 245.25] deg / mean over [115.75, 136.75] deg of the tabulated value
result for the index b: 1.2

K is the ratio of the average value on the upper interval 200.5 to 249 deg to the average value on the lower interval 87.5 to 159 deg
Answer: 1.1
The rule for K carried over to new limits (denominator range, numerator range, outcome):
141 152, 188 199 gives 0.58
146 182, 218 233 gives 1.19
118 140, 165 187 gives 0.76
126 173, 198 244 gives 1.09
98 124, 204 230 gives 1.09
